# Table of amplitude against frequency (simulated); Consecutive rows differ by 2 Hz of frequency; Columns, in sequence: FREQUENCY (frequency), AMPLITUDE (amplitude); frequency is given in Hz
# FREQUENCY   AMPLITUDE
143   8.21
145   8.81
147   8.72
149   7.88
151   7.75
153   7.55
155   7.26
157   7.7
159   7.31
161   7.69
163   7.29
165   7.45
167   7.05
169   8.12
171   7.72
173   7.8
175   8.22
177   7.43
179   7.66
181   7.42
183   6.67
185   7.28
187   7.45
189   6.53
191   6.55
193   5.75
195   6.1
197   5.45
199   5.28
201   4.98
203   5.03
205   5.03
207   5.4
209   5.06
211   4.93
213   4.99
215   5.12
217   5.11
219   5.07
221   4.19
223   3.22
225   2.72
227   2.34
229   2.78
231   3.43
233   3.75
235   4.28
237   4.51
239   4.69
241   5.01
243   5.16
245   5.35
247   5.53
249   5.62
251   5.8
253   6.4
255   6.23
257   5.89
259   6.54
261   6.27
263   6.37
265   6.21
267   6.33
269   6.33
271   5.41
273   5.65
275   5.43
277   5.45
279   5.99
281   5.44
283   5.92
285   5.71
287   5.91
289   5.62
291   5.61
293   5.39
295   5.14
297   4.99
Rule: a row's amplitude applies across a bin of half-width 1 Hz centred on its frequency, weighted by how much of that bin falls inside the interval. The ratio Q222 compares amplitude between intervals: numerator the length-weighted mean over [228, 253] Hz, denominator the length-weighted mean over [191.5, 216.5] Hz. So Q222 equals 0.9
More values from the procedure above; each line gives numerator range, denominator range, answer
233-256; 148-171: 0.70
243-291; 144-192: 0.78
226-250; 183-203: 0.71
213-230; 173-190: 0.53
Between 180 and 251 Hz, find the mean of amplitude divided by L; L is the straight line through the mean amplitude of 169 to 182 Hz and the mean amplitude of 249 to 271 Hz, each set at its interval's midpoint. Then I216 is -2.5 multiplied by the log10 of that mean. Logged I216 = 0.35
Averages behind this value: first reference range 7.74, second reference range 6.17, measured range 5.09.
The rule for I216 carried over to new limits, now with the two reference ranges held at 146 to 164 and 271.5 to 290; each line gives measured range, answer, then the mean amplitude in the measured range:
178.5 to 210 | 0.16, 6.08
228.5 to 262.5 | 0.19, 5.18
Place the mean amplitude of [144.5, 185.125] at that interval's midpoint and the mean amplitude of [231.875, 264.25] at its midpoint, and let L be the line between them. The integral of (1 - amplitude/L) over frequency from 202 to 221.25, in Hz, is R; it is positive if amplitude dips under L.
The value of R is 4.2 Hz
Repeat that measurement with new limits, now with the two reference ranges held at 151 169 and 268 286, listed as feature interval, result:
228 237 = 3.8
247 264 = -0.2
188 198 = 1.3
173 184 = -0.5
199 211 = 3.0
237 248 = 2.0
